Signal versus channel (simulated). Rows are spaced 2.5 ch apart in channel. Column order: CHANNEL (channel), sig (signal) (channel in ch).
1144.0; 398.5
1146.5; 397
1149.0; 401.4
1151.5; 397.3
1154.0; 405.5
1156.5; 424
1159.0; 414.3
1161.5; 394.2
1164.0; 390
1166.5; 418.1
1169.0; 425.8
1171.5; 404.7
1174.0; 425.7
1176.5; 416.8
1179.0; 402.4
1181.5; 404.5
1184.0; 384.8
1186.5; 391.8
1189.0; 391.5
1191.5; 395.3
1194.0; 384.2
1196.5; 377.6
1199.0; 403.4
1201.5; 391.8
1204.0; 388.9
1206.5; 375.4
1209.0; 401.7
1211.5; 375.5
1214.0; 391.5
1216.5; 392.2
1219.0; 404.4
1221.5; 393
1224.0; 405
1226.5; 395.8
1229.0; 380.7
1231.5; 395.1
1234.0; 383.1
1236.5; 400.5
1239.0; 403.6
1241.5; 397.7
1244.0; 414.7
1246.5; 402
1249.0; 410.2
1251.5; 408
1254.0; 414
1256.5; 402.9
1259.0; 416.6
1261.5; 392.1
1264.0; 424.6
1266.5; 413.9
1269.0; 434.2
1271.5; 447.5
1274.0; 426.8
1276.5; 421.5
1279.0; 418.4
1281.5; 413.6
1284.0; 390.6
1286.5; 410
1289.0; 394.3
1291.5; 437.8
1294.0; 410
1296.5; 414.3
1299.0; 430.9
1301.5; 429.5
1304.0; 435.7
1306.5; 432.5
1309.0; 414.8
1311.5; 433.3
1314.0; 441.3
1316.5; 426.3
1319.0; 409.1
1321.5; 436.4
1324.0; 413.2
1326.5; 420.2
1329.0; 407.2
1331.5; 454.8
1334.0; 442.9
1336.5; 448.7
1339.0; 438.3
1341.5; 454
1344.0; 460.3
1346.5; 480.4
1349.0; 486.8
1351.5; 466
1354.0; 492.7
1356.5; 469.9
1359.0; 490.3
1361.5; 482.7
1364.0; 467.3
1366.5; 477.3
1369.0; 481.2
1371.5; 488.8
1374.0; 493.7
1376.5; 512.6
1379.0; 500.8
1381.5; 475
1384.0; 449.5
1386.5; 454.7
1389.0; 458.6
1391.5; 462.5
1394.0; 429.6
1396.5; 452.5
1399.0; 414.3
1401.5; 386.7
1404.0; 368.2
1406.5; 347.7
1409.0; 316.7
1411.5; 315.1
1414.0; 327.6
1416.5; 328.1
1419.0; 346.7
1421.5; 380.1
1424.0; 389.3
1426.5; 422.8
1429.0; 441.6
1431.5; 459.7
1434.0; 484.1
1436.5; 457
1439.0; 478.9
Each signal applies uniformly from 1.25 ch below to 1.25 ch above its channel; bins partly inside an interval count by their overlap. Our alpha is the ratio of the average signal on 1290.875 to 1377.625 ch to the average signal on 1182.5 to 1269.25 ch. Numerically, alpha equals 1.13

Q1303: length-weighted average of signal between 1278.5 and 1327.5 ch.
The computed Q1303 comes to 421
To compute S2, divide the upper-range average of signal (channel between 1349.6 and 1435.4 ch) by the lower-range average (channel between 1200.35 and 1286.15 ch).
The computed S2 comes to 1.07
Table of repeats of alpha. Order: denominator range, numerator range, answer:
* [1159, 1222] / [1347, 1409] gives 1.15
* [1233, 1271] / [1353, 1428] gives 1.05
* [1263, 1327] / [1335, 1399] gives 1.11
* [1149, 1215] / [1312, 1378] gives 1.15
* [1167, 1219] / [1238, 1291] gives 1.04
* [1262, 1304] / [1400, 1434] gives 0.90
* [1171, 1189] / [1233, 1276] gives 1.02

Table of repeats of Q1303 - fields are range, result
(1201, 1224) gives 391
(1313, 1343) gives 433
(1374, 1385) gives 486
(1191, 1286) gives 402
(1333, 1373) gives 471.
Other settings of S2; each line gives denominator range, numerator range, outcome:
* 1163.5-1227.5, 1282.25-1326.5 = 1.06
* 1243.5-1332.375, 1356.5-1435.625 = 1.03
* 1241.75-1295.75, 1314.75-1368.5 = 1.10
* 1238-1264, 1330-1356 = 1.14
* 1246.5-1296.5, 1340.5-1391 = 1.15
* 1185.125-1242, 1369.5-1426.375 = 1.06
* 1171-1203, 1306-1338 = 1.08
